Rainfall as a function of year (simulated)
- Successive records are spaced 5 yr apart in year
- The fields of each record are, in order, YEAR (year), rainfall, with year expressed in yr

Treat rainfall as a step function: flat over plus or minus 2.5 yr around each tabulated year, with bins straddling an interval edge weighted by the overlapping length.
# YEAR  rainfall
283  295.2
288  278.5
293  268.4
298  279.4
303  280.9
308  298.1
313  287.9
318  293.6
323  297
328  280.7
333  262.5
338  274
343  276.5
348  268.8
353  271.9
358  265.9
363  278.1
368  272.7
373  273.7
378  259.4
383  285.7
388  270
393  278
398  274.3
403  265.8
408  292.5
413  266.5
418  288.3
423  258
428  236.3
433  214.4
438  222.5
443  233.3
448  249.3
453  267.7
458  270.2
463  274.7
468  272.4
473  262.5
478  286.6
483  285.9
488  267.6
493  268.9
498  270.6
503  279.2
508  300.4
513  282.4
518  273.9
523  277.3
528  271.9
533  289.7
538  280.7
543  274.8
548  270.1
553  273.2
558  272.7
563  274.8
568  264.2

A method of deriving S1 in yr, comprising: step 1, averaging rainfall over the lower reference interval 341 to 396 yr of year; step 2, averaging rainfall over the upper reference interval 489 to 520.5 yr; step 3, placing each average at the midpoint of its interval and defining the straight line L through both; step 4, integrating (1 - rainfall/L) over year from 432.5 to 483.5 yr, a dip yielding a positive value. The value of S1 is 3.3 yr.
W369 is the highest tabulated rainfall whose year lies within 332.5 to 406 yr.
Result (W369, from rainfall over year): 285.7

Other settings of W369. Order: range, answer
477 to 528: 300.4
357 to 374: 278.1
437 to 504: 286.6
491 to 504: 279.2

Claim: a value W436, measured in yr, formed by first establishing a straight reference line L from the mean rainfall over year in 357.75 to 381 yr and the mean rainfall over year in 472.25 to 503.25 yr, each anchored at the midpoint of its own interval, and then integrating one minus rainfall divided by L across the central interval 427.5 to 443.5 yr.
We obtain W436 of 2.8 yr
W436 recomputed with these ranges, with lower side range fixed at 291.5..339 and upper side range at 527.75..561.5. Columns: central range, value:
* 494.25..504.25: 0.15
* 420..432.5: 1.62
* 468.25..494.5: 0.36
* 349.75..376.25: 0.89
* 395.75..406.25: 0.33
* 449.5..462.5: 0.49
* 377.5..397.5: 0.43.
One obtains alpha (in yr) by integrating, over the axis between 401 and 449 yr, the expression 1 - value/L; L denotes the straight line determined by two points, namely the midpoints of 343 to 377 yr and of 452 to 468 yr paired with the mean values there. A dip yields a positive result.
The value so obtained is 3.3 yr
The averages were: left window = 272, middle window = 253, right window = 271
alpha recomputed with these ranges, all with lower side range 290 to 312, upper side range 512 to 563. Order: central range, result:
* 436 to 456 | 2.45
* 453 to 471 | 0.43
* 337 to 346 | 0.19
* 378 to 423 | 0.67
